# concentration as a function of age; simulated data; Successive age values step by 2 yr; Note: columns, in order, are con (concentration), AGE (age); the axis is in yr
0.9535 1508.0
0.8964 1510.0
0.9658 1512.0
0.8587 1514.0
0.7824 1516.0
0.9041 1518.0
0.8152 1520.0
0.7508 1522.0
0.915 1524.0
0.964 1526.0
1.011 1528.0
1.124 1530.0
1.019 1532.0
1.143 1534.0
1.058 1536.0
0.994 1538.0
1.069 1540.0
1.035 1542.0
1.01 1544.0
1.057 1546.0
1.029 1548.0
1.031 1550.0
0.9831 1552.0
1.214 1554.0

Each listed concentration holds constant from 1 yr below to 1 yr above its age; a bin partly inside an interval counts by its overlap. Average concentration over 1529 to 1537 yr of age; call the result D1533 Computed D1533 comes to 1.09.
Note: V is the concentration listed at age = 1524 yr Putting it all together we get 0.915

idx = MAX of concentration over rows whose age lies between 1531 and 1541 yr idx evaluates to 1.143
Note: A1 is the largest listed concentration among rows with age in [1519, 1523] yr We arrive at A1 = 0.8152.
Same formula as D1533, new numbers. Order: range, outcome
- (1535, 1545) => 1.03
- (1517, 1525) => 0.846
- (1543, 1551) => 1.03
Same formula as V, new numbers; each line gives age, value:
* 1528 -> 1.011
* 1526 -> 0.964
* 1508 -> 0.9535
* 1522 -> 0.7508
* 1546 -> 1.057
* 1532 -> 1.019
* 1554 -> 1.214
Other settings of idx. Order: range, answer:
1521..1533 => 1.124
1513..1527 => 0.964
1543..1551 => 1.057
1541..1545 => 1.035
